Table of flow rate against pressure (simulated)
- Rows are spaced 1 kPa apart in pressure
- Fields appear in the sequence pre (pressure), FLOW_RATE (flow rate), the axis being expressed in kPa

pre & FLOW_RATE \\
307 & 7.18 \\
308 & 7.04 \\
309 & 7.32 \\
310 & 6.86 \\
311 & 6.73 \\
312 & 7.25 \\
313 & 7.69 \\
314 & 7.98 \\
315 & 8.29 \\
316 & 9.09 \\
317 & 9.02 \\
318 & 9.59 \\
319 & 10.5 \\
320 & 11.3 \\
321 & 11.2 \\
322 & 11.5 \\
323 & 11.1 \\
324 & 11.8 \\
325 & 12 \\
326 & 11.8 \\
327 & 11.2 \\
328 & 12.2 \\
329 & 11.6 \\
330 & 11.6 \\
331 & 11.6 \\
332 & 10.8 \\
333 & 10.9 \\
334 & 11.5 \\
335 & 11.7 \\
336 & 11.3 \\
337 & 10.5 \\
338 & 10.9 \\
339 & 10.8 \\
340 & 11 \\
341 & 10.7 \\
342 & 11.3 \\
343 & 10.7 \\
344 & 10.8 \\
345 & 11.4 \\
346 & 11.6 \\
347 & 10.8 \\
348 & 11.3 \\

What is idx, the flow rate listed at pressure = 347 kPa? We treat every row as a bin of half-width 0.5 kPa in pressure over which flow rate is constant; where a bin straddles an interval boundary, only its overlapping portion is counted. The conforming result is 10.8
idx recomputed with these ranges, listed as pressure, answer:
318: 9.59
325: 12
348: 11.3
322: 11.5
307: 7.18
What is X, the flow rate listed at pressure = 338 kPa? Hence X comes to 10.9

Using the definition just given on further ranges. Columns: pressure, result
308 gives 7.04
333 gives 10.9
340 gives 11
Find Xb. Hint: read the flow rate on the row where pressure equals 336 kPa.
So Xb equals 11.3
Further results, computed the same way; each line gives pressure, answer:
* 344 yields 10.8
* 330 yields 11.6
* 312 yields 7.25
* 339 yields 10.8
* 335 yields 11.7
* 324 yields 11.8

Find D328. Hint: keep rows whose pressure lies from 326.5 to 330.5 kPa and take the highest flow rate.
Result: 12.2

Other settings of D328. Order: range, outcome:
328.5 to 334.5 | 11.6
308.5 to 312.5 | 7.32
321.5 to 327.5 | 12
